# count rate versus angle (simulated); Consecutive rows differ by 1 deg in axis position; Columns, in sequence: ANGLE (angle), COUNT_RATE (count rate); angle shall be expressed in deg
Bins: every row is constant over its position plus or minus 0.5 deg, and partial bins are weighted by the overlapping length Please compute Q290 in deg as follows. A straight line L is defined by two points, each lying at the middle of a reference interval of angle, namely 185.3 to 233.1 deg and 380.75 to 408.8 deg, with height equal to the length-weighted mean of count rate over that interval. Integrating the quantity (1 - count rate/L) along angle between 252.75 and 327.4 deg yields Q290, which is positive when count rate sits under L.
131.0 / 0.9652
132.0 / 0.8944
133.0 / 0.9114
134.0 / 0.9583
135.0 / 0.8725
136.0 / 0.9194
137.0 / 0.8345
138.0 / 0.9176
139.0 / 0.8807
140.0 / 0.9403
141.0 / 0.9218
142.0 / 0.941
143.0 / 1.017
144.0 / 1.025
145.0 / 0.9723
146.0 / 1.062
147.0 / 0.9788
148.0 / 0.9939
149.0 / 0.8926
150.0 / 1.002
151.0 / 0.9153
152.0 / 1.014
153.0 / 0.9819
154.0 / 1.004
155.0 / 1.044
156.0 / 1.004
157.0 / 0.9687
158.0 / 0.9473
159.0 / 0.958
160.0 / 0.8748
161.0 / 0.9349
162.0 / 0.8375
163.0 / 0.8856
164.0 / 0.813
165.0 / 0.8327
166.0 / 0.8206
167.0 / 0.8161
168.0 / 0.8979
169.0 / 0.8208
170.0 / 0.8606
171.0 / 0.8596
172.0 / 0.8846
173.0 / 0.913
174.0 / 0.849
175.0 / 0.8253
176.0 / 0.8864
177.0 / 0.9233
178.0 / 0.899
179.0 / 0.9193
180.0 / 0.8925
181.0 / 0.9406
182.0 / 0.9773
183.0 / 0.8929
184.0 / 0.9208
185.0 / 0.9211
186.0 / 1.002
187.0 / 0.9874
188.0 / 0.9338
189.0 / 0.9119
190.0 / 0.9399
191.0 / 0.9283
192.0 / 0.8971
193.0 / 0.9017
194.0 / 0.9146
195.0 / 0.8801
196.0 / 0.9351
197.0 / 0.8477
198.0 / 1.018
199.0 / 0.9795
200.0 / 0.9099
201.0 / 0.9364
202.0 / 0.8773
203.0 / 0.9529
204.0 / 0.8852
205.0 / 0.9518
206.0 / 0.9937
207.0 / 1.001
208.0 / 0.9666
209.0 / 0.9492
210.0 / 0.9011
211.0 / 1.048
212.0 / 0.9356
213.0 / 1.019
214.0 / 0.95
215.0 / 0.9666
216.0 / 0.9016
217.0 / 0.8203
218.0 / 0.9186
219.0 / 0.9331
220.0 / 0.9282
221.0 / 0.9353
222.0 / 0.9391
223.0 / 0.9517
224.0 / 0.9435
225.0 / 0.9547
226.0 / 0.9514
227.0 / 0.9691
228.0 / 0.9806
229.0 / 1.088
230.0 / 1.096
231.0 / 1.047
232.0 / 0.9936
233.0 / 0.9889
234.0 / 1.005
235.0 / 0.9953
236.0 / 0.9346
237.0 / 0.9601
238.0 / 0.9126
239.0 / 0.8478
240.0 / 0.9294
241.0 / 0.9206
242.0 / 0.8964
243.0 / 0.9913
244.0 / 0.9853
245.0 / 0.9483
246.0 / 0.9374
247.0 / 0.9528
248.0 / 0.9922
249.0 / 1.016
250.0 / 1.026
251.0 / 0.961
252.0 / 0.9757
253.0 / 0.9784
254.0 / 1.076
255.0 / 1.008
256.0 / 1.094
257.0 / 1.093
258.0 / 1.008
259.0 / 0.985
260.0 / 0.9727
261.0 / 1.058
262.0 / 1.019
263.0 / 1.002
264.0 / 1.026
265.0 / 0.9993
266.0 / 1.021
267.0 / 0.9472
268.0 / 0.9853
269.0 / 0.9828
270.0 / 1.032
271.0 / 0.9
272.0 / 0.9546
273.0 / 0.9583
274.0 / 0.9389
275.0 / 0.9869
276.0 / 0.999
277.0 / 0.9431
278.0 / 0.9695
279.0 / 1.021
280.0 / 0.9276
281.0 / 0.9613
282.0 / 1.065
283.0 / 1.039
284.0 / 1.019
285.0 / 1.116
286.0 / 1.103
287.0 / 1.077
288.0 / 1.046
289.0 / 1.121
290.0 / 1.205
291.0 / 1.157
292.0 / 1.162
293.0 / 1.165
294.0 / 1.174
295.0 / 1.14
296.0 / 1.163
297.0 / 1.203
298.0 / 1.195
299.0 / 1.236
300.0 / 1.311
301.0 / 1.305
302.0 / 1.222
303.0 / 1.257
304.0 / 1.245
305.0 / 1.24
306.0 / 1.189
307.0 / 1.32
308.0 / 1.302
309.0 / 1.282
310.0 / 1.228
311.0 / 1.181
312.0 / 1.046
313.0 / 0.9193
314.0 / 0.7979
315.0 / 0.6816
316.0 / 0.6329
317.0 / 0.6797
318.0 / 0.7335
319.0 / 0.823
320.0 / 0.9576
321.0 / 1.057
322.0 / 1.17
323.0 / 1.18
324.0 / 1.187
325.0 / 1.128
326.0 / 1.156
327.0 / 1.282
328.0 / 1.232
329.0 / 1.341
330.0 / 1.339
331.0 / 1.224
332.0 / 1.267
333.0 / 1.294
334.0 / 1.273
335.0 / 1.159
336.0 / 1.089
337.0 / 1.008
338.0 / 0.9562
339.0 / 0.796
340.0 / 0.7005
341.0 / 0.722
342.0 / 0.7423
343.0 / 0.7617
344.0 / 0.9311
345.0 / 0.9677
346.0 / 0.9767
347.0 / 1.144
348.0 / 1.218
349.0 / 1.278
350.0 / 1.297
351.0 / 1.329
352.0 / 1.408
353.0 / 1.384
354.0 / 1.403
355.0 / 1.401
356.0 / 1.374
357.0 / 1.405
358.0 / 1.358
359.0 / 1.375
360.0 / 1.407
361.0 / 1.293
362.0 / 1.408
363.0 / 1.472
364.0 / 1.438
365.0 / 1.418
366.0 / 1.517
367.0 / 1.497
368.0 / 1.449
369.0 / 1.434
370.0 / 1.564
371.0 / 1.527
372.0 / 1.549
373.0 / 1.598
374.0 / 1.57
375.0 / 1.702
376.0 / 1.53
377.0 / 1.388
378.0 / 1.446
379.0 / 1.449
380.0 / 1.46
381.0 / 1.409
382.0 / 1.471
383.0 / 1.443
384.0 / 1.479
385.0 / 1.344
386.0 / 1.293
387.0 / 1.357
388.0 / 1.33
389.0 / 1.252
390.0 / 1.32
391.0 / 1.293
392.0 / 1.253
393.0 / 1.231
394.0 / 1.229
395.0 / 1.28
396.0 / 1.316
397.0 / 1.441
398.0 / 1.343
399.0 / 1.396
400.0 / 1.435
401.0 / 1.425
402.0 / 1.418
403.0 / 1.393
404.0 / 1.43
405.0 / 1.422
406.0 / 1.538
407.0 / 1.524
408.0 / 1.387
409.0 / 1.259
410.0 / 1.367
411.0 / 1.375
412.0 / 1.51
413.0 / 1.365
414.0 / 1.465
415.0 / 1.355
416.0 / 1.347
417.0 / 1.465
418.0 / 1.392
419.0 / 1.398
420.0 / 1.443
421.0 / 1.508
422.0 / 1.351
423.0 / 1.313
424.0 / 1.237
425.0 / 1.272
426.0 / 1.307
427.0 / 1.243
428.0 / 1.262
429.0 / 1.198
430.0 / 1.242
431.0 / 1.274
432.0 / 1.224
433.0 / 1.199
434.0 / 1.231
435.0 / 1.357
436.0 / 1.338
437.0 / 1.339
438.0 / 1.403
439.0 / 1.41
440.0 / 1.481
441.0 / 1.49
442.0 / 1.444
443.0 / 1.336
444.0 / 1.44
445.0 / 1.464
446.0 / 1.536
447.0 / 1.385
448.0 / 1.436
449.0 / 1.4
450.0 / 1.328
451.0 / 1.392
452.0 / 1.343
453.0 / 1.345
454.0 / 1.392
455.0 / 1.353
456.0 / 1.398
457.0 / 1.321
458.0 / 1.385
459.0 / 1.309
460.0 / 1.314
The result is 4.62 deg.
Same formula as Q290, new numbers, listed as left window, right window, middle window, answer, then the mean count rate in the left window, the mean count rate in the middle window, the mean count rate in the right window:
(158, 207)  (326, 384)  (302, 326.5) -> 2.9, 0.906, 1.06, 1.3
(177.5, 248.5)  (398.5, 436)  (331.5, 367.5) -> 0.5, 0.947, 1.21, 1.36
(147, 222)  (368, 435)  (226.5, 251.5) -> 1.5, 0.925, 0.975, 1.38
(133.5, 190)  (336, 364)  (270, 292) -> 1.1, 0.923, 1.03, 1.17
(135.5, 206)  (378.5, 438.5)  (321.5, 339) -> 0.5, 0.924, 1.18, 1.36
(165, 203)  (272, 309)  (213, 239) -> 0.8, 0.906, 0.961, 1.12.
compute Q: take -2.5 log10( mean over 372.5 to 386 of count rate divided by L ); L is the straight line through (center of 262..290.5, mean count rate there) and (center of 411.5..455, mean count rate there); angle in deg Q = -0.187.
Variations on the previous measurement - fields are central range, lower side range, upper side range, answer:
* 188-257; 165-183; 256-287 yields -0.018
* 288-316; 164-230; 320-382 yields 0.009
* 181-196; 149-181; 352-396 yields 0.038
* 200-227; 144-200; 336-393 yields 0.070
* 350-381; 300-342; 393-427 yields -0.174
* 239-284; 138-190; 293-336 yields 0.080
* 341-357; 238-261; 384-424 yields 0.062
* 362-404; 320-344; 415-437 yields -0.175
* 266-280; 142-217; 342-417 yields 0.170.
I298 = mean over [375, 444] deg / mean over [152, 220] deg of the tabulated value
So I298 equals 1.49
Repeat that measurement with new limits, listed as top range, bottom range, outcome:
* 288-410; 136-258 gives 1.33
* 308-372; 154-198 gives 1.29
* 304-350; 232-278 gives 1.08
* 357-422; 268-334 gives 1.29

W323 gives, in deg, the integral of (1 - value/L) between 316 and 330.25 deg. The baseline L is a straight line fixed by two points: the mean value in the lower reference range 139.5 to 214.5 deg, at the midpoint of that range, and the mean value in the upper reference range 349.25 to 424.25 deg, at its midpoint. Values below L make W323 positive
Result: 2.2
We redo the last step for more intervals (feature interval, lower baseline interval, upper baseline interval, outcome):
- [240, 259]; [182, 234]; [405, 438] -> 0.7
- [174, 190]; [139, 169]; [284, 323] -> 0.8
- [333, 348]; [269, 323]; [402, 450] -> 2.6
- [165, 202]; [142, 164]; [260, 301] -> 3.0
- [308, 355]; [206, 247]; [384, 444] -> 4.1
